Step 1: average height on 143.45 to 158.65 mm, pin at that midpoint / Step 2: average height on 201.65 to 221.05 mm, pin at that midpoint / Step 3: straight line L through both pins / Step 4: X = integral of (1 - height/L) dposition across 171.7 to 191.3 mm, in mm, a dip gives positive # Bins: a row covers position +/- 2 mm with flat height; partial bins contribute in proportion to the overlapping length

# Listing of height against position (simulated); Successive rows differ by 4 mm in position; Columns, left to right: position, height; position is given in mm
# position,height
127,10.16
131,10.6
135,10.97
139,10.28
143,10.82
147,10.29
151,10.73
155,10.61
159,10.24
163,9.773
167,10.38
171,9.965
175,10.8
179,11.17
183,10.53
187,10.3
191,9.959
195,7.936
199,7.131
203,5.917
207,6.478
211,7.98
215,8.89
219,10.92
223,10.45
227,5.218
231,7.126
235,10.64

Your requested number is -2.6 mm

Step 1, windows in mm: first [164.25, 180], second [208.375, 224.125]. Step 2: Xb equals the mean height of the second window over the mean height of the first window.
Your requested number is 0.9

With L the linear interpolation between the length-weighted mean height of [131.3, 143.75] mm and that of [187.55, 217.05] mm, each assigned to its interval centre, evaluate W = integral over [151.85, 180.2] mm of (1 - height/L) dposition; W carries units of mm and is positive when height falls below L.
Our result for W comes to -3.0 mm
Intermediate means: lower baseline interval 10.7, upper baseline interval 7.89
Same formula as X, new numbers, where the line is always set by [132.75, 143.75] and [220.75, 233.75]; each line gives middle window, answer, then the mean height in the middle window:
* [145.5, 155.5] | -0.3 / 10.5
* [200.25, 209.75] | 2.4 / 6.41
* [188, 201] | 0.6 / 8.49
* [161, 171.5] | -0.3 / 10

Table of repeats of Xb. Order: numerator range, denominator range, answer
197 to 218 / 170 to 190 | 0.71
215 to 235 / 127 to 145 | 0.82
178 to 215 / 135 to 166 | 0.82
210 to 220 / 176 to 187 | 0.86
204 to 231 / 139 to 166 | 0.78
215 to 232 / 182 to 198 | 0.90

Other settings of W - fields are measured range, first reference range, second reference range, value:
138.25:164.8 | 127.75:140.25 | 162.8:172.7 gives -0.2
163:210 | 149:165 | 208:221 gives 2.8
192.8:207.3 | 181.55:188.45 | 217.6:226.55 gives 4.6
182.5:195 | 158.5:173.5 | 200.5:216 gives -1.9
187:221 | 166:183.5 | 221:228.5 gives 2.9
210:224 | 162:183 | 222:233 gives -3.0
